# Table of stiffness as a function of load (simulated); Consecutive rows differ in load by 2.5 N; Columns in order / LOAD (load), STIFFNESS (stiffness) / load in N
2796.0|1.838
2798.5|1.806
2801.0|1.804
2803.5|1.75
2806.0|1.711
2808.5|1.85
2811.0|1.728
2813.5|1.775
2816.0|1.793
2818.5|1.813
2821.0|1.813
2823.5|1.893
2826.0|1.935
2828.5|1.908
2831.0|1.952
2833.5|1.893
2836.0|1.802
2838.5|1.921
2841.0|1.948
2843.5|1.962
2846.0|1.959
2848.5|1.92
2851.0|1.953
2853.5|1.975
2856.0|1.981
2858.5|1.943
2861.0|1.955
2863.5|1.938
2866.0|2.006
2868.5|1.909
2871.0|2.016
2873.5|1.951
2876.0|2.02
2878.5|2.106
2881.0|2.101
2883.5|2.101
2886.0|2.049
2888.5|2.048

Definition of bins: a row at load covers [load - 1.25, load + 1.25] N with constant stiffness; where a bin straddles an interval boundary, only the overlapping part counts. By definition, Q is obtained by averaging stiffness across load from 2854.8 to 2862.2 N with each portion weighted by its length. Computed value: 1.96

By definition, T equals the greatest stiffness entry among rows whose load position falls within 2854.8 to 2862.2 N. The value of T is 1.981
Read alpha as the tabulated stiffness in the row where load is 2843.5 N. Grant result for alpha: 1.962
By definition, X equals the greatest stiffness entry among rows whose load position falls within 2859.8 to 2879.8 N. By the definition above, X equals 2.106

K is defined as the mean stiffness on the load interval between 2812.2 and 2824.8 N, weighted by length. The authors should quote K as 1.82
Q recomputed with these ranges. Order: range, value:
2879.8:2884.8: 2.1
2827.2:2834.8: 1.92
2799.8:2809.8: 1.78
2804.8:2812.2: 1.76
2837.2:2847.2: 1.95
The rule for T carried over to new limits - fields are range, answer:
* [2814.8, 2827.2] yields 1.935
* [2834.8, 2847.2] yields 1.962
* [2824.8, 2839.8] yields 1.952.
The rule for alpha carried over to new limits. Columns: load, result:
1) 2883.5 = 2.101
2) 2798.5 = 1.806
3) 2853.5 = 1.975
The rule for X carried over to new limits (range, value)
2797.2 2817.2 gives 1.85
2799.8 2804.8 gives 1.804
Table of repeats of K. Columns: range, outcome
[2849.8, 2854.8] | 1.96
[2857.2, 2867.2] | 1.96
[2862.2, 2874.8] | 1.96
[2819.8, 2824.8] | 1.85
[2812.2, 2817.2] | 1.78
